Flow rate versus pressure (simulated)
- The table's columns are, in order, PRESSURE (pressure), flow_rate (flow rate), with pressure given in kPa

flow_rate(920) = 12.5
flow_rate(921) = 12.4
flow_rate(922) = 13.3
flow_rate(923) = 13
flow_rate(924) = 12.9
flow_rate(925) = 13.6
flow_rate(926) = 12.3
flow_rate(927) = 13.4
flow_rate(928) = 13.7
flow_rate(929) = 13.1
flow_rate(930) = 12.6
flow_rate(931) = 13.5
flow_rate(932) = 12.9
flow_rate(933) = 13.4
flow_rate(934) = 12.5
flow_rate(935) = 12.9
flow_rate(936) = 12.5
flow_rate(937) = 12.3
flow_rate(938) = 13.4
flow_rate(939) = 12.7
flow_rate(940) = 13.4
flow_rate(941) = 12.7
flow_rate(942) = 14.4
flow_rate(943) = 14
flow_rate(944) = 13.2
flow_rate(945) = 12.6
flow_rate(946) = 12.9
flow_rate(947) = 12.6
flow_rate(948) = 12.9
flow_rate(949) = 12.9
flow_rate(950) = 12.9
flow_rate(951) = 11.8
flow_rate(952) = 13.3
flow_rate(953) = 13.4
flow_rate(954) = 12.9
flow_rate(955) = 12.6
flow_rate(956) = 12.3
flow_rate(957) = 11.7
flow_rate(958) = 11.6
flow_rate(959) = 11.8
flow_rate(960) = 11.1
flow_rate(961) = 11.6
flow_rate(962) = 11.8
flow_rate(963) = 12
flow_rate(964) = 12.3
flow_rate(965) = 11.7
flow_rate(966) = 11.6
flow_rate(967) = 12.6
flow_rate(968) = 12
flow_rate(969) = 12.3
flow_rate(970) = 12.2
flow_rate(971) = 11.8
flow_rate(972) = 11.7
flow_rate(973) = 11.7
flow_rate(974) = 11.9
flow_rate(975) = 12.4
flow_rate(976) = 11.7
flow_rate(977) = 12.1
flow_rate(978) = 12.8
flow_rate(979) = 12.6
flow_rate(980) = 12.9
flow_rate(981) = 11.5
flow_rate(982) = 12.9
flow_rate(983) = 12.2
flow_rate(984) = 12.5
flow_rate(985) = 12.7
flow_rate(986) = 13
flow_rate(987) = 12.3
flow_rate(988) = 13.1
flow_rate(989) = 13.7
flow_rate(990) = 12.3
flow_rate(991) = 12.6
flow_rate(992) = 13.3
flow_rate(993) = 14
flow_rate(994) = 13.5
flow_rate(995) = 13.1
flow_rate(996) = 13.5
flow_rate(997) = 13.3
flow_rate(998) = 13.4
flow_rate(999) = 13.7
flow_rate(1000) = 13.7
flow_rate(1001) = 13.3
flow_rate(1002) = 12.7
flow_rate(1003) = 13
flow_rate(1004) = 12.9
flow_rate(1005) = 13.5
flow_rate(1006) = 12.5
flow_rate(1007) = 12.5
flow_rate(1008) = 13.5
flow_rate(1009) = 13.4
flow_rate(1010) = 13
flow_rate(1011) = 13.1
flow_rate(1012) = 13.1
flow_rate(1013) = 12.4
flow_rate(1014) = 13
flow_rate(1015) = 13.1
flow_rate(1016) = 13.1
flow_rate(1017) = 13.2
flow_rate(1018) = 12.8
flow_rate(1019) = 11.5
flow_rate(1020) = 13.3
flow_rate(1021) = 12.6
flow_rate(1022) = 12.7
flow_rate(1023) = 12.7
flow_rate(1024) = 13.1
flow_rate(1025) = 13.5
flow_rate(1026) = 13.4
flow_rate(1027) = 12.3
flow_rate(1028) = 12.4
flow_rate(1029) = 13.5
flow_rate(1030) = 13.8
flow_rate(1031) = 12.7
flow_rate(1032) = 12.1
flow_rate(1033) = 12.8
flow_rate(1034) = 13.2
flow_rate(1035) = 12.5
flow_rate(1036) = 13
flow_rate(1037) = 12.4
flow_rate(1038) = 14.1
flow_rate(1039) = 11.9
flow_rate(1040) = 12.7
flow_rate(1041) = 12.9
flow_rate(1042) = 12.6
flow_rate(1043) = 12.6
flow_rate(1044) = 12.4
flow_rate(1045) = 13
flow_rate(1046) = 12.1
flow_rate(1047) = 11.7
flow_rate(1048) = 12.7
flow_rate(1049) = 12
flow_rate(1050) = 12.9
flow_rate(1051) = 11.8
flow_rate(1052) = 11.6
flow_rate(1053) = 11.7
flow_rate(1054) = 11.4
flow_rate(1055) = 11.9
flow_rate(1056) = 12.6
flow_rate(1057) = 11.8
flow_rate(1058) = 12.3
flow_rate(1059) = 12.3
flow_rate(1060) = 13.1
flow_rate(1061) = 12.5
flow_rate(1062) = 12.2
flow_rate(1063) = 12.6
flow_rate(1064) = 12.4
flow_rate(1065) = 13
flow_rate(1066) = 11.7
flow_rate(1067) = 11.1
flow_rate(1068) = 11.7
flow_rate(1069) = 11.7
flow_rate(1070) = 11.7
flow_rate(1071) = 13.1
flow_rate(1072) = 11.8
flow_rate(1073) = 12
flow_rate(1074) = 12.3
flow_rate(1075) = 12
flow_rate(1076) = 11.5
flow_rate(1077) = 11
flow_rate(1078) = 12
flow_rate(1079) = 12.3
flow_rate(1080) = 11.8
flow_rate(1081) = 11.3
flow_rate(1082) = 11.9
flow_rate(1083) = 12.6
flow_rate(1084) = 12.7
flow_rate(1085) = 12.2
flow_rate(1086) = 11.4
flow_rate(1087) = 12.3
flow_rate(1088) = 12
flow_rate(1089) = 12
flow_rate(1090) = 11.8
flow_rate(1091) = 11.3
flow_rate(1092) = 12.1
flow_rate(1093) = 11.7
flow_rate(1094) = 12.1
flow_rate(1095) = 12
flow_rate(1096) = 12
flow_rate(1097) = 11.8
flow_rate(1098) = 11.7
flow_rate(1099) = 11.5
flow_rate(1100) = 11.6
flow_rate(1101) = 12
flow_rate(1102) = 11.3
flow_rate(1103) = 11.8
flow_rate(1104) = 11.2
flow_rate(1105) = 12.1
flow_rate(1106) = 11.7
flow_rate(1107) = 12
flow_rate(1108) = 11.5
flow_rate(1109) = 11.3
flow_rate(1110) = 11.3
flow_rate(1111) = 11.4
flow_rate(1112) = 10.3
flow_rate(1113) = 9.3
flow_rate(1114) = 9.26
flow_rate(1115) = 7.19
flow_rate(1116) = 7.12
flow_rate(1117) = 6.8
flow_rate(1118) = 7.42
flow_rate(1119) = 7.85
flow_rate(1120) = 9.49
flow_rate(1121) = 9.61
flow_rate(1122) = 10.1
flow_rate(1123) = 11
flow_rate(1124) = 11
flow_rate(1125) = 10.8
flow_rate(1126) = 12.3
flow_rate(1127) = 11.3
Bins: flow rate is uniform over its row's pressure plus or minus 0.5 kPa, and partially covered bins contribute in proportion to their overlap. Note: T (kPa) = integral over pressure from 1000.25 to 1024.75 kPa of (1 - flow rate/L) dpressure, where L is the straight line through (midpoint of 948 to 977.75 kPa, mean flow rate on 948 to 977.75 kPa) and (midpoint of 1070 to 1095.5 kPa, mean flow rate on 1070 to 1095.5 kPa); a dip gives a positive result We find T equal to -1.7 kPa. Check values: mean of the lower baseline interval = 12.1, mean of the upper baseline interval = 12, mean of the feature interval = 12.9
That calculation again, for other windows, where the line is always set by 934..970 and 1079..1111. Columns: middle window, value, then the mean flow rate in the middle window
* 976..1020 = -2.3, 12.9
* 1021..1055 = -1.4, 12.6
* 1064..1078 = 0.0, 11.9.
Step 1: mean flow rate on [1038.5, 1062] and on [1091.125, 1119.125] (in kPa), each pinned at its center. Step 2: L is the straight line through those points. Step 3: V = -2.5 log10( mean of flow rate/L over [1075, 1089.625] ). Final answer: -0.05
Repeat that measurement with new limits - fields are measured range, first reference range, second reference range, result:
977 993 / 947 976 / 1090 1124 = -0.07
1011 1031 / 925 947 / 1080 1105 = -0.04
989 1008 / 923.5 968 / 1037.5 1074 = -0.06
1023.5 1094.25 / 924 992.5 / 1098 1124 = -0.11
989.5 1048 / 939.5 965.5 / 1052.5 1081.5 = -0.06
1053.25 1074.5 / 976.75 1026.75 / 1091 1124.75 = -0.05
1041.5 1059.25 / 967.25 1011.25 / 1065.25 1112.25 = 0.00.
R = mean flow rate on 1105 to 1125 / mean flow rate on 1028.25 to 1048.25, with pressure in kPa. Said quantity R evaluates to 0.8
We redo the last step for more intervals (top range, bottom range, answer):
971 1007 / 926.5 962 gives 1.00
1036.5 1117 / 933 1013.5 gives 0.93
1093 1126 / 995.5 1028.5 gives 0.81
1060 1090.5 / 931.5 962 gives 0.95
